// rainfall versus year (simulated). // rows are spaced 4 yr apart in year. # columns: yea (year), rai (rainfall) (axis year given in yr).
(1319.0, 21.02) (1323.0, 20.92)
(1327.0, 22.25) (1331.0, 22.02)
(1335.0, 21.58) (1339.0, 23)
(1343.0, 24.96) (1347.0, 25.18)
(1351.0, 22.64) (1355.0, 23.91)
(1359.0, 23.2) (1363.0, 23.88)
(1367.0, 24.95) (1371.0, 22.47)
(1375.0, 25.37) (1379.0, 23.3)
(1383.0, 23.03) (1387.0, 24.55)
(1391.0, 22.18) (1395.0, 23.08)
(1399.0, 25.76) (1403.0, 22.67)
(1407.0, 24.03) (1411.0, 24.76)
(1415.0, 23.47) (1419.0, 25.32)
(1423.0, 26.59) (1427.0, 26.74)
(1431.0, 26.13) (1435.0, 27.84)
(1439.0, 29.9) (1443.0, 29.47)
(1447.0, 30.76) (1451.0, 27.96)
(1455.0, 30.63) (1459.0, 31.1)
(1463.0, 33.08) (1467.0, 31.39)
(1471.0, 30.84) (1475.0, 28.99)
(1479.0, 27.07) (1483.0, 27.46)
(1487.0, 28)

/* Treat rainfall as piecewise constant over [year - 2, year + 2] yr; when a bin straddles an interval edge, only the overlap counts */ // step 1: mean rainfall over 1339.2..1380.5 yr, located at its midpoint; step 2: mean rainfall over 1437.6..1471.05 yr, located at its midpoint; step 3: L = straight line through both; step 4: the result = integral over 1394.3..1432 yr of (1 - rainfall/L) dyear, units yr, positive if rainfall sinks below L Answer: 3.8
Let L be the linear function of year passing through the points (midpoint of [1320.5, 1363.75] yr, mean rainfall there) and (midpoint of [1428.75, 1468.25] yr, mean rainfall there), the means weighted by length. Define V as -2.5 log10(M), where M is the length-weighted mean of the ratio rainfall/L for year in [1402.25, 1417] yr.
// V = 0.15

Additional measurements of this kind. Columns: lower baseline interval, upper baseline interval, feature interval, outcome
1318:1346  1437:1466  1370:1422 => 0.12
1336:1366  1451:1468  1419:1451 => 0.06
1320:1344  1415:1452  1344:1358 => -0.03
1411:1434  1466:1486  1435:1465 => -0.11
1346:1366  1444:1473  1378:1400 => 0.11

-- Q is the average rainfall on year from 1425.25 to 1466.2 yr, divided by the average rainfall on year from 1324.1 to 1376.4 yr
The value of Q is 1.26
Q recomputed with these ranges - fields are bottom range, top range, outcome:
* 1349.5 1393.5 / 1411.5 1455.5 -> 1.17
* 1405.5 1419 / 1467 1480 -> 1.21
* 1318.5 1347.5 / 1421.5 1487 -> 1.29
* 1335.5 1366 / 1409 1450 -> 1.14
